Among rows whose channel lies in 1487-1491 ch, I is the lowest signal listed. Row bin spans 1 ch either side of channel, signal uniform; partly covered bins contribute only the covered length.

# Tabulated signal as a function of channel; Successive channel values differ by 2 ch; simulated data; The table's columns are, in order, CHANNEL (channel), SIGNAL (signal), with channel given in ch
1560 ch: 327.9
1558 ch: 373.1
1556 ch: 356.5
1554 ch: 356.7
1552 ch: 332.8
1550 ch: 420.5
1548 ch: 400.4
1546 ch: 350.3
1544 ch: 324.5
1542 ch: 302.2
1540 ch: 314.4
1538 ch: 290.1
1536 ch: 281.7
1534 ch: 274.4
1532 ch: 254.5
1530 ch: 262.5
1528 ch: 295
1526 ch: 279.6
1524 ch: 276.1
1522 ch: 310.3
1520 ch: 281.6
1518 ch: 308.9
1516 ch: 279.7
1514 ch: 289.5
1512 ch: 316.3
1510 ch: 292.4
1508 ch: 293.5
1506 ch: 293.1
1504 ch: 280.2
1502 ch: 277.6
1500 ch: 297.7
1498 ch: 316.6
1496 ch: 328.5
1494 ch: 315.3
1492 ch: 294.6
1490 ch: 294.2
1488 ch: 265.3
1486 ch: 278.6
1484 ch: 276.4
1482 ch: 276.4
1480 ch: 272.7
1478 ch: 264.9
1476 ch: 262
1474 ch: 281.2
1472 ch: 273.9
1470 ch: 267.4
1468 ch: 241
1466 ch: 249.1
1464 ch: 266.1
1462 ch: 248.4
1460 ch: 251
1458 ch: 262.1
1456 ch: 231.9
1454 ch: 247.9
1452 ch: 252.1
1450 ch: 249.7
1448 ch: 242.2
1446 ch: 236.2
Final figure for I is 265.3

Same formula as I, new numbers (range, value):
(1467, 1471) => 241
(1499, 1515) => 277.6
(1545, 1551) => 350.3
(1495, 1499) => 316.6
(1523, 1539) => 254.5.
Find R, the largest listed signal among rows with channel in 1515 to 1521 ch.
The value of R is 308.9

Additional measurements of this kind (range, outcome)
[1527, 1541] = 314.4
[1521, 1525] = 310.3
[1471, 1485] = 281.2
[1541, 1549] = 400.4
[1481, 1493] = 294.6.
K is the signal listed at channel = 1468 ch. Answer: 241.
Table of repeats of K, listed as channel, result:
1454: 247.9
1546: 350.3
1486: 278.6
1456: 231.9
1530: 262.5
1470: 267.4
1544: 324.5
